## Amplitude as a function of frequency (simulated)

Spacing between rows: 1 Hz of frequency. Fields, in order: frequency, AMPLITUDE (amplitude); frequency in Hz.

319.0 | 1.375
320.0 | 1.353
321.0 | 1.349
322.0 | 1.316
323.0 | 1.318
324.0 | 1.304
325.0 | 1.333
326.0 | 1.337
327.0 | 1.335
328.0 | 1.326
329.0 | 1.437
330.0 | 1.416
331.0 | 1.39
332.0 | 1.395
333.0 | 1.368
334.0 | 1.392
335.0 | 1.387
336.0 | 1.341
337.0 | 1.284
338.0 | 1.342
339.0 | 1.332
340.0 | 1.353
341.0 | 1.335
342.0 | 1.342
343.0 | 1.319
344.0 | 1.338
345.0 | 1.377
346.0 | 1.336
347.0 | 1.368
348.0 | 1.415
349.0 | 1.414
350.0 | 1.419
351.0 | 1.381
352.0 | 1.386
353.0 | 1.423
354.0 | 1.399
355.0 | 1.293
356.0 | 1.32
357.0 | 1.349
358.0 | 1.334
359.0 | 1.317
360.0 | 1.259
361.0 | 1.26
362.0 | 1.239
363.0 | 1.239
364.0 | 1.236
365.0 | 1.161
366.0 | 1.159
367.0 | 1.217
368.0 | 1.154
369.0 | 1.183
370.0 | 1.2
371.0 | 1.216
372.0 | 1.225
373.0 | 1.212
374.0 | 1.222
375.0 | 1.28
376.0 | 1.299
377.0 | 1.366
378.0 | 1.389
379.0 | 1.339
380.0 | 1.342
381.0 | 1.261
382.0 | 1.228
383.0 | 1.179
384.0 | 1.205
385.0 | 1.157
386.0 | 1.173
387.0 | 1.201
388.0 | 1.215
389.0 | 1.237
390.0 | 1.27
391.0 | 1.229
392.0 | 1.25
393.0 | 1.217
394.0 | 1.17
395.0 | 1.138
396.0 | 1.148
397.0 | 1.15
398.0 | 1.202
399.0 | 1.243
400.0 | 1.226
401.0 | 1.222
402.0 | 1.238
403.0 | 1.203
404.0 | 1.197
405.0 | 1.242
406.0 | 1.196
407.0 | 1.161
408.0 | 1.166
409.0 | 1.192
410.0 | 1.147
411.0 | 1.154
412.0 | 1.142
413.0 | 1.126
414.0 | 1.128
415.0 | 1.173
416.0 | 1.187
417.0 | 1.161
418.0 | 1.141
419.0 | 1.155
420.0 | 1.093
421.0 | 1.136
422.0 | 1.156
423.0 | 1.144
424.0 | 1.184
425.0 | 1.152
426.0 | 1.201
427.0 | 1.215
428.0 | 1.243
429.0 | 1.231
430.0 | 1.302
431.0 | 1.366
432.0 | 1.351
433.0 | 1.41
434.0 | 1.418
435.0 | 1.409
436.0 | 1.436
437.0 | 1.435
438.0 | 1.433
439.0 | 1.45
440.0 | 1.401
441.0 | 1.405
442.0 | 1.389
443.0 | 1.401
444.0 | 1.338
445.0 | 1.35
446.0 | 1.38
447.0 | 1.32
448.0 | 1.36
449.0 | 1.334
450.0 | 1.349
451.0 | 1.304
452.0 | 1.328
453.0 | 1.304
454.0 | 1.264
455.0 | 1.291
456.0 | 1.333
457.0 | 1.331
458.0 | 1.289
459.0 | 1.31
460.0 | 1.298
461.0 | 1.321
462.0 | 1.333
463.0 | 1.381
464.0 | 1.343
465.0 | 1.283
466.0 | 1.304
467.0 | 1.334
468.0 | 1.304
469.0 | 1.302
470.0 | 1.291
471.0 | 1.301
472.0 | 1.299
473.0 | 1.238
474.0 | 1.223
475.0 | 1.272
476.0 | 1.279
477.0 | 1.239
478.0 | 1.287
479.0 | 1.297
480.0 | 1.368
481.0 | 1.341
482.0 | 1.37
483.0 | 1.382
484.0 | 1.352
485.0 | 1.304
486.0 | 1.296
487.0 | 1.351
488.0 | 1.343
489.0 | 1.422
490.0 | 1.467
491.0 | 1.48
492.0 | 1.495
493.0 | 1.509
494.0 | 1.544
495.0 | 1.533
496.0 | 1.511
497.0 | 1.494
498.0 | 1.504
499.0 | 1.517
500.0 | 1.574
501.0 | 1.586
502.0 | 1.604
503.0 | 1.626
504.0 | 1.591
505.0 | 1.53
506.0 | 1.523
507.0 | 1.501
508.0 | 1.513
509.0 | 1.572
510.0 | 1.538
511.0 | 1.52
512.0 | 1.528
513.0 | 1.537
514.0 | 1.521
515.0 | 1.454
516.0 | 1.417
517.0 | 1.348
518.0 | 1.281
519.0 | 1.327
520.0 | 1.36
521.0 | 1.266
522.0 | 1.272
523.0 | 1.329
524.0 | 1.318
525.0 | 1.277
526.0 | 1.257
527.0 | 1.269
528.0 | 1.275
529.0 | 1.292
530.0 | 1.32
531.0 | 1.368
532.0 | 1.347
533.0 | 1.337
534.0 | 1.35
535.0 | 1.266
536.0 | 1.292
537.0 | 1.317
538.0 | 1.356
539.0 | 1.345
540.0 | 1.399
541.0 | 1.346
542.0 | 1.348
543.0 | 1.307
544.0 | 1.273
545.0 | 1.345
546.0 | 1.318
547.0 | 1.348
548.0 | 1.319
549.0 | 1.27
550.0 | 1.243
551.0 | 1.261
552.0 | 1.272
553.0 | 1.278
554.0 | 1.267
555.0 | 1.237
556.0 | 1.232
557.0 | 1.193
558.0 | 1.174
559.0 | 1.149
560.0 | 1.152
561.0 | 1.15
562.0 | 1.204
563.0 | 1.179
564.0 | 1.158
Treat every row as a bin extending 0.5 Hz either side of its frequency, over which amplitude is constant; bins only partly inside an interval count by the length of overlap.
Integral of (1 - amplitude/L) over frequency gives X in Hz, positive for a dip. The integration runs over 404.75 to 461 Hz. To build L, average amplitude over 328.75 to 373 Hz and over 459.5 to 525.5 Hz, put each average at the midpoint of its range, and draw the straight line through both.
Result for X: 3.78 Hz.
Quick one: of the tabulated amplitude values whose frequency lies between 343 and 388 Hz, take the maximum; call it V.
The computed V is 1.423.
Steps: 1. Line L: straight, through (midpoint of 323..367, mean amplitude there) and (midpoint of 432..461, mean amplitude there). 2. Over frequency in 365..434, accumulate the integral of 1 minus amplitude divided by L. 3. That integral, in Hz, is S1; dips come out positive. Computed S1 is 6.9 Hz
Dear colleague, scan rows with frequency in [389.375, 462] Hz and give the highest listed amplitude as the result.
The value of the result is 1.45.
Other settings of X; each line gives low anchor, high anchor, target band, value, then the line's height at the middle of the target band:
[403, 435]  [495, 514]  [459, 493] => 2.3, 1.43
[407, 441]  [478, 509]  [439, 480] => 1.0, 1.36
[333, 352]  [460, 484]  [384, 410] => 2.7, 1.34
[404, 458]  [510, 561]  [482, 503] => -2.7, 1.3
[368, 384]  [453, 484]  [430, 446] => -1.3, 1.29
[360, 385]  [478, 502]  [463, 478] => 1.2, 1.4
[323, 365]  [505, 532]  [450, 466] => 0.7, 1.38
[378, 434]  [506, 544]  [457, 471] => -0.3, 1.29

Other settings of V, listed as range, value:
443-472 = 1.401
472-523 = 1.626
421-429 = 1.243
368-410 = 1.389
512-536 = 1.537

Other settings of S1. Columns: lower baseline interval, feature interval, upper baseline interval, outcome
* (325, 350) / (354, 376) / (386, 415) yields 0.71 Hz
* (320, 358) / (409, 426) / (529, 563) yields 2.28 Hz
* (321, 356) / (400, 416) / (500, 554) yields 2.18 Hz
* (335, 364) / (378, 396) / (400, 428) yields 0.23 Hz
